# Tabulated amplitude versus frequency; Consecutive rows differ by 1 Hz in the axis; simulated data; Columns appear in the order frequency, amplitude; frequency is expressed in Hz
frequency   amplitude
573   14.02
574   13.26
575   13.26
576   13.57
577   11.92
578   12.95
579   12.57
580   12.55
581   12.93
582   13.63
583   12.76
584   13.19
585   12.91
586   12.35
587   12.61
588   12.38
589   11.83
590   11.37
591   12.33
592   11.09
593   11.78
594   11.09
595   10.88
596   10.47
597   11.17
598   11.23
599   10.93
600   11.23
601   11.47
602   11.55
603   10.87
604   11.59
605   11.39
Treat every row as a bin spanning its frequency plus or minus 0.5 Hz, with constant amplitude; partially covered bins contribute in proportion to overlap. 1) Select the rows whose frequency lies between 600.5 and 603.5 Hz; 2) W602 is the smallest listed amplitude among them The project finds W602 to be 10.87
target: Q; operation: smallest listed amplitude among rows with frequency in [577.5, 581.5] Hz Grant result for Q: 12.55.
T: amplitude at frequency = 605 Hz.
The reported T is 11.39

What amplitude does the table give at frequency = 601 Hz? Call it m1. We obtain 11.47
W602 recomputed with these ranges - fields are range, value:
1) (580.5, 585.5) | 12.76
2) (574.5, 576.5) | 13.26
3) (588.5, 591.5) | 11.37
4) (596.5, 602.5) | 10.93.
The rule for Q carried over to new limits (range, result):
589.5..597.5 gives 10.47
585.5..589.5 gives 11.83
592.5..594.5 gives 11.09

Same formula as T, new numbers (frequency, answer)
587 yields 12.61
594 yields 11.09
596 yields 10.47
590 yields 11.37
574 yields 13.26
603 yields 10.87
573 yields 14.02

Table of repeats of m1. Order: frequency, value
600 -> 11.23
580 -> 12.55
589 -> 11.83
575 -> 13.26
